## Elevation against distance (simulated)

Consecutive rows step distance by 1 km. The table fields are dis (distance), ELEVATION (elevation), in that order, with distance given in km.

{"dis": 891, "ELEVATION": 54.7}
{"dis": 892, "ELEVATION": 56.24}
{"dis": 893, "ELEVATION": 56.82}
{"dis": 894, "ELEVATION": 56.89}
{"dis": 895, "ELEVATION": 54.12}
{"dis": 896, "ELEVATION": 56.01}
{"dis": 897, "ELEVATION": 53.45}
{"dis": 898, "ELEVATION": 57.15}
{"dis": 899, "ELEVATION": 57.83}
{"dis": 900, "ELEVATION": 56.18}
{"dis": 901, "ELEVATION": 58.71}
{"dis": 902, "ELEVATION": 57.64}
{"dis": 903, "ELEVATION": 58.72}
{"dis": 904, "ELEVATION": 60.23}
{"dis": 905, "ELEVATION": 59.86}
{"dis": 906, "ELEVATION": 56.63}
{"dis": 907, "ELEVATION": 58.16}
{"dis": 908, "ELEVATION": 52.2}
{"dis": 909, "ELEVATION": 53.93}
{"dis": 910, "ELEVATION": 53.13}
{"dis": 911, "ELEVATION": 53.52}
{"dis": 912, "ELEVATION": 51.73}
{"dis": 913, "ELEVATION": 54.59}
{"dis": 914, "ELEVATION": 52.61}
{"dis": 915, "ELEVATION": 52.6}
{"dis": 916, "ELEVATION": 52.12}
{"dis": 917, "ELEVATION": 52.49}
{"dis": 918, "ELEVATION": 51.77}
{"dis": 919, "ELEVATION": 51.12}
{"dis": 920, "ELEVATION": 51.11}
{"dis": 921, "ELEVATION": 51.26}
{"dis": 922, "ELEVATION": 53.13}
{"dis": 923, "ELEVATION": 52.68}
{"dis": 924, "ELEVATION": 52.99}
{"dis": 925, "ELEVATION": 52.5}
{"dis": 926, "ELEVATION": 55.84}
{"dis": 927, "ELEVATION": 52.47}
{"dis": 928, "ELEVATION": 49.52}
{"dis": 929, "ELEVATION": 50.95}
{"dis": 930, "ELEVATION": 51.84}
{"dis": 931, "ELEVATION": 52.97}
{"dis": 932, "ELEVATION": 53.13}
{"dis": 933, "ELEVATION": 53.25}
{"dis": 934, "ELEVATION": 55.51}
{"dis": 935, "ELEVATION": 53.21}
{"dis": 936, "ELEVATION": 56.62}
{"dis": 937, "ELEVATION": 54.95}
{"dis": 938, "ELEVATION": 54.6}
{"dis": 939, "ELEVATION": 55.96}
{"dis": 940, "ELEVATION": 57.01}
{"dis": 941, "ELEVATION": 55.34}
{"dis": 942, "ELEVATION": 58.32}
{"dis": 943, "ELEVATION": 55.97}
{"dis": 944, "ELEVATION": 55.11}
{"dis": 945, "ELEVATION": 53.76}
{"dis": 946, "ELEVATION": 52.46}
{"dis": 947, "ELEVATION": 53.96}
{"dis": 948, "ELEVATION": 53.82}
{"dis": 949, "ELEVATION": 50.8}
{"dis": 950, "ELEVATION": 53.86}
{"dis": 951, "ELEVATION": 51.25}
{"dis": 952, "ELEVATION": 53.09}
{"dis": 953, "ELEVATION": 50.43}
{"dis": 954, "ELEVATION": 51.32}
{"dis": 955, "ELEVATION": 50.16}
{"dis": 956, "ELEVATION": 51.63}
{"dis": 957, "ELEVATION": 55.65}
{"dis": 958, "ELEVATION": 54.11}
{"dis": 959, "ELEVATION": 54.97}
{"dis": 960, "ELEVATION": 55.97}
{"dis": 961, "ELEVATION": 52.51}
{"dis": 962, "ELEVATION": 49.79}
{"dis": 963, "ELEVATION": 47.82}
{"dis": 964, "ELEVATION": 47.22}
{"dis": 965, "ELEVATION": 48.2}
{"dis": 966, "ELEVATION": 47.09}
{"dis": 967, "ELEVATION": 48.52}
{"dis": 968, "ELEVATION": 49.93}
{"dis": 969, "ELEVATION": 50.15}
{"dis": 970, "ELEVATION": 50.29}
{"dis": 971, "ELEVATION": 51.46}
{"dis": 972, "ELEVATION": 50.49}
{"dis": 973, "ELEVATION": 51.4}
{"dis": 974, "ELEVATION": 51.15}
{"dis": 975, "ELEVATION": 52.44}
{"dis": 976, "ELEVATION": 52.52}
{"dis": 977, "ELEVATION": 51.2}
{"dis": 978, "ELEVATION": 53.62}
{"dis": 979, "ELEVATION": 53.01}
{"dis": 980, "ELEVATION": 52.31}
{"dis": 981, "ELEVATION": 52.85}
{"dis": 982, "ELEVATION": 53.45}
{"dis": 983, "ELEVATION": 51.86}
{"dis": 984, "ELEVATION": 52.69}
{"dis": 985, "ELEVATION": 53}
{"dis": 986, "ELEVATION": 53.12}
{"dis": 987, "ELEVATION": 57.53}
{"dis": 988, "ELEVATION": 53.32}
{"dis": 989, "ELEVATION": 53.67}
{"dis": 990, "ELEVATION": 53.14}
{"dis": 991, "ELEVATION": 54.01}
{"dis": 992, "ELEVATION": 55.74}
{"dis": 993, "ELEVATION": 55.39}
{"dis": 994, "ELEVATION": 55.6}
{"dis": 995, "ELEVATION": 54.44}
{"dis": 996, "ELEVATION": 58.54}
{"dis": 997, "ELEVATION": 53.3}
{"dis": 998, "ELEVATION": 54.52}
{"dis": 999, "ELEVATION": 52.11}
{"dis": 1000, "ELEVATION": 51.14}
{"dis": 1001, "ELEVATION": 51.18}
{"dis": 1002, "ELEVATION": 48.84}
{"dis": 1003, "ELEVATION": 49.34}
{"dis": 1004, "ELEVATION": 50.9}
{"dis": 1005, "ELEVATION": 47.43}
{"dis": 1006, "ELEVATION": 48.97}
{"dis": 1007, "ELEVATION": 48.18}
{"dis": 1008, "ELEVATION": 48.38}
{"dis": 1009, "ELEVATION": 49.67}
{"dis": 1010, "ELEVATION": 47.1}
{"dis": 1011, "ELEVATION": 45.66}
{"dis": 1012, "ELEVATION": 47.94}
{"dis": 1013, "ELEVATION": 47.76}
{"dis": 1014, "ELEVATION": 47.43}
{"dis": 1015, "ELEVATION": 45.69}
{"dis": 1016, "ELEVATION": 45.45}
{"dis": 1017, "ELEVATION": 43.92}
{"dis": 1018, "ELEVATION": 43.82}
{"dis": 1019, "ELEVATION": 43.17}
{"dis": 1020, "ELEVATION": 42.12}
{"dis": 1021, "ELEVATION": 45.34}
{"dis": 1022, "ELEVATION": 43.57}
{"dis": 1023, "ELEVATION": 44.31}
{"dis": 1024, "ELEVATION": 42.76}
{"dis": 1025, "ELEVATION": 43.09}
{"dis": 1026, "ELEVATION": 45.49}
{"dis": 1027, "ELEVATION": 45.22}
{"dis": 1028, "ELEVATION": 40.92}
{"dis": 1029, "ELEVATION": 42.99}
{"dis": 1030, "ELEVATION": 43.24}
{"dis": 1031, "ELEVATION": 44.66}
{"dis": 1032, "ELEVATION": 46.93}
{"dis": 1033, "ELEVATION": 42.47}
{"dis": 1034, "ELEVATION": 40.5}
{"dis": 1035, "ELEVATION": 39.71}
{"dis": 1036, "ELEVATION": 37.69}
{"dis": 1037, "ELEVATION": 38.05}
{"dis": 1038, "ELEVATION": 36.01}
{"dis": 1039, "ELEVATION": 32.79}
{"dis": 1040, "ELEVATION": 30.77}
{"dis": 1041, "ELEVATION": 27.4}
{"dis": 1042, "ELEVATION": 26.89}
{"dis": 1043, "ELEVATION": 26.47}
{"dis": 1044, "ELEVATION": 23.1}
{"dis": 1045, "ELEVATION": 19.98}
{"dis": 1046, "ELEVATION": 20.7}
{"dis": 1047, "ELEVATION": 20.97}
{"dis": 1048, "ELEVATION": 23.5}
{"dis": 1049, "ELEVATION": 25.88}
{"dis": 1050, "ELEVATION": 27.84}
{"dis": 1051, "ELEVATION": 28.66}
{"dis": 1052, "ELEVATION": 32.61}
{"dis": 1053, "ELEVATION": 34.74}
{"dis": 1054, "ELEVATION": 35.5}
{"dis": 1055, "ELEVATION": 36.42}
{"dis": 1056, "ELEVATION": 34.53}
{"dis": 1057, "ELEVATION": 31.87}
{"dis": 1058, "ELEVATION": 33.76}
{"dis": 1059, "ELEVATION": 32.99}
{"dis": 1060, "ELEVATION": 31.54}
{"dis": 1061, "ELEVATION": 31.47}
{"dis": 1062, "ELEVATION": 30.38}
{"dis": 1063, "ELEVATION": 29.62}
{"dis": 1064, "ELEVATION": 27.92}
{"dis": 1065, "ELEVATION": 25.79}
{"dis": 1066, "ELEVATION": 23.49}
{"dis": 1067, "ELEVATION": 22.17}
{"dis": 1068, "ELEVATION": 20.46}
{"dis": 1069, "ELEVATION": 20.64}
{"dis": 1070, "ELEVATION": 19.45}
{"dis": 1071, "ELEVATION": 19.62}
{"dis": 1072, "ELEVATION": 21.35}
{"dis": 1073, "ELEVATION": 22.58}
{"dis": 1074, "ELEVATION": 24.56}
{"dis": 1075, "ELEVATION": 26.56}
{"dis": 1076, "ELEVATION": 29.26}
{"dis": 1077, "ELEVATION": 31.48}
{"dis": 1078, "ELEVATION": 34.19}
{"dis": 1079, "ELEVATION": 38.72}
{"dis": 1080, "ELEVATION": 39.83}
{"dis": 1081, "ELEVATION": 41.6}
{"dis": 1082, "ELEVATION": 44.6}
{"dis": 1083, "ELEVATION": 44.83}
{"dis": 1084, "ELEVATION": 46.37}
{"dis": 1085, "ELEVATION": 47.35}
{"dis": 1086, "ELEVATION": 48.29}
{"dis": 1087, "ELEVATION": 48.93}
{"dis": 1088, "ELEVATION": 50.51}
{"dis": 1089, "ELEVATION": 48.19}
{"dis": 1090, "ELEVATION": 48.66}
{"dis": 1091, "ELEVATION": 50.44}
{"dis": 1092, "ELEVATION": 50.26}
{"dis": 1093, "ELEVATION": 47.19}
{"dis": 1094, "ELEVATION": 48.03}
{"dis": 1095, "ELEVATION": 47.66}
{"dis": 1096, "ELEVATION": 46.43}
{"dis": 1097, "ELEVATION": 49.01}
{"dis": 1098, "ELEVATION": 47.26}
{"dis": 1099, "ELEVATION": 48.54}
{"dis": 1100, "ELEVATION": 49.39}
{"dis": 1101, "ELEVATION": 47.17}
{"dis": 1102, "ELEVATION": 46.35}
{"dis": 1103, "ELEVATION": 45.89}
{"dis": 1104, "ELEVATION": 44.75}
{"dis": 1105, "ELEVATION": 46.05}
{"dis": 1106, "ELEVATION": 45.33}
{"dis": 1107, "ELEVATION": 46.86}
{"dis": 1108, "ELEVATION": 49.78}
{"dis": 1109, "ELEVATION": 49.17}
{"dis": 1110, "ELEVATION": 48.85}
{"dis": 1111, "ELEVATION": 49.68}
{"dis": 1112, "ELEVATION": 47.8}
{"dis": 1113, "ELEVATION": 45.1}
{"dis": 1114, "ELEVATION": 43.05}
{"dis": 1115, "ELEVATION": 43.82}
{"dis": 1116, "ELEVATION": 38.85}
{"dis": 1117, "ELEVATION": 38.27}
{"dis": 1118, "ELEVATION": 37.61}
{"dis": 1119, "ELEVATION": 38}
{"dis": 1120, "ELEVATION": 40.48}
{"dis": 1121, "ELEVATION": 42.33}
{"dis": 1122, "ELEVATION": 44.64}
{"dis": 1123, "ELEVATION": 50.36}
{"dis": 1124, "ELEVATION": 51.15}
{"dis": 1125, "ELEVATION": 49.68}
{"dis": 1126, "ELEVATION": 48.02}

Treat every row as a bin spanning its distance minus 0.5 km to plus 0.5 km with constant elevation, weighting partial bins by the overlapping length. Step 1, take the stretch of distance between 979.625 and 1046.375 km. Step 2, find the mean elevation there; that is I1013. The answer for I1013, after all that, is 45.5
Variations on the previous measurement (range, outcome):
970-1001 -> 53.2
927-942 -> 54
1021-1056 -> 35.2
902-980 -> 53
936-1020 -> 51.6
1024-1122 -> 37.7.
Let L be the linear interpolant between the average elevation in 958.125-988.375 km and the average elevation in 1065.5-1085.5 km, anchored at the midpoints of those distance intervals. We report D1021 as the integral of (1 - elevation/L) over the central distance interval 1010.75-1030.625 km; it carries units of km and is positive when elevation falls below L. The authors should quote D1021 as -1.1 km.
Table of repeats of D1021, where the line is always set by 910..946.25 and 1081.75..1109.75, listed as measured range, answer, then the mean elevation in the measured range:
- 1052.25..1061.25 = 2.8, 33.7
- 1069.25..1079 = 4.5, 26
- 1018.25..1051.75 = 9.4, 35.9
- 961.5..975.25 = 0.6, 49.7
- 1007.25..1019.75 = 1.0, 46.3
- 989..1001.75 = -0.7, 54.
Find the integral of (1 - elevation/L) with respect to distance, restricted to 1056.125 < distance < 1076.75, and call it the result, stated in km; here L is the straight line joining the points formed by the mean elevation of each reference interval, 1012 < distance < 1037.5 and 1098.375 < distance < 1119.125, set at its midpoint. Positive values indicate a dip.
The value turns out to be 8.33 km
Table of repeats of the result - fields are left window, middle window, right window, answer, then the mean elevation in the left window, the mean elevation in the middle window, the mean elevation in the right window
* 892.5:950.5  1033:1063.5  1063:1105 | 8.1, 54.4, 30.9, 38.7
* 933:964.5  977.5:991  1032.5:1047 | -2.6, 53.5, 53.4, 31.2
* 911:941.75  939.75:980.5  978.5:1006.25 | 0.7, 53.2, 52.2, 52.9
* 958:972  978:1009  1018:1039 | -3.9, 50.4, 52.6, 42.2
